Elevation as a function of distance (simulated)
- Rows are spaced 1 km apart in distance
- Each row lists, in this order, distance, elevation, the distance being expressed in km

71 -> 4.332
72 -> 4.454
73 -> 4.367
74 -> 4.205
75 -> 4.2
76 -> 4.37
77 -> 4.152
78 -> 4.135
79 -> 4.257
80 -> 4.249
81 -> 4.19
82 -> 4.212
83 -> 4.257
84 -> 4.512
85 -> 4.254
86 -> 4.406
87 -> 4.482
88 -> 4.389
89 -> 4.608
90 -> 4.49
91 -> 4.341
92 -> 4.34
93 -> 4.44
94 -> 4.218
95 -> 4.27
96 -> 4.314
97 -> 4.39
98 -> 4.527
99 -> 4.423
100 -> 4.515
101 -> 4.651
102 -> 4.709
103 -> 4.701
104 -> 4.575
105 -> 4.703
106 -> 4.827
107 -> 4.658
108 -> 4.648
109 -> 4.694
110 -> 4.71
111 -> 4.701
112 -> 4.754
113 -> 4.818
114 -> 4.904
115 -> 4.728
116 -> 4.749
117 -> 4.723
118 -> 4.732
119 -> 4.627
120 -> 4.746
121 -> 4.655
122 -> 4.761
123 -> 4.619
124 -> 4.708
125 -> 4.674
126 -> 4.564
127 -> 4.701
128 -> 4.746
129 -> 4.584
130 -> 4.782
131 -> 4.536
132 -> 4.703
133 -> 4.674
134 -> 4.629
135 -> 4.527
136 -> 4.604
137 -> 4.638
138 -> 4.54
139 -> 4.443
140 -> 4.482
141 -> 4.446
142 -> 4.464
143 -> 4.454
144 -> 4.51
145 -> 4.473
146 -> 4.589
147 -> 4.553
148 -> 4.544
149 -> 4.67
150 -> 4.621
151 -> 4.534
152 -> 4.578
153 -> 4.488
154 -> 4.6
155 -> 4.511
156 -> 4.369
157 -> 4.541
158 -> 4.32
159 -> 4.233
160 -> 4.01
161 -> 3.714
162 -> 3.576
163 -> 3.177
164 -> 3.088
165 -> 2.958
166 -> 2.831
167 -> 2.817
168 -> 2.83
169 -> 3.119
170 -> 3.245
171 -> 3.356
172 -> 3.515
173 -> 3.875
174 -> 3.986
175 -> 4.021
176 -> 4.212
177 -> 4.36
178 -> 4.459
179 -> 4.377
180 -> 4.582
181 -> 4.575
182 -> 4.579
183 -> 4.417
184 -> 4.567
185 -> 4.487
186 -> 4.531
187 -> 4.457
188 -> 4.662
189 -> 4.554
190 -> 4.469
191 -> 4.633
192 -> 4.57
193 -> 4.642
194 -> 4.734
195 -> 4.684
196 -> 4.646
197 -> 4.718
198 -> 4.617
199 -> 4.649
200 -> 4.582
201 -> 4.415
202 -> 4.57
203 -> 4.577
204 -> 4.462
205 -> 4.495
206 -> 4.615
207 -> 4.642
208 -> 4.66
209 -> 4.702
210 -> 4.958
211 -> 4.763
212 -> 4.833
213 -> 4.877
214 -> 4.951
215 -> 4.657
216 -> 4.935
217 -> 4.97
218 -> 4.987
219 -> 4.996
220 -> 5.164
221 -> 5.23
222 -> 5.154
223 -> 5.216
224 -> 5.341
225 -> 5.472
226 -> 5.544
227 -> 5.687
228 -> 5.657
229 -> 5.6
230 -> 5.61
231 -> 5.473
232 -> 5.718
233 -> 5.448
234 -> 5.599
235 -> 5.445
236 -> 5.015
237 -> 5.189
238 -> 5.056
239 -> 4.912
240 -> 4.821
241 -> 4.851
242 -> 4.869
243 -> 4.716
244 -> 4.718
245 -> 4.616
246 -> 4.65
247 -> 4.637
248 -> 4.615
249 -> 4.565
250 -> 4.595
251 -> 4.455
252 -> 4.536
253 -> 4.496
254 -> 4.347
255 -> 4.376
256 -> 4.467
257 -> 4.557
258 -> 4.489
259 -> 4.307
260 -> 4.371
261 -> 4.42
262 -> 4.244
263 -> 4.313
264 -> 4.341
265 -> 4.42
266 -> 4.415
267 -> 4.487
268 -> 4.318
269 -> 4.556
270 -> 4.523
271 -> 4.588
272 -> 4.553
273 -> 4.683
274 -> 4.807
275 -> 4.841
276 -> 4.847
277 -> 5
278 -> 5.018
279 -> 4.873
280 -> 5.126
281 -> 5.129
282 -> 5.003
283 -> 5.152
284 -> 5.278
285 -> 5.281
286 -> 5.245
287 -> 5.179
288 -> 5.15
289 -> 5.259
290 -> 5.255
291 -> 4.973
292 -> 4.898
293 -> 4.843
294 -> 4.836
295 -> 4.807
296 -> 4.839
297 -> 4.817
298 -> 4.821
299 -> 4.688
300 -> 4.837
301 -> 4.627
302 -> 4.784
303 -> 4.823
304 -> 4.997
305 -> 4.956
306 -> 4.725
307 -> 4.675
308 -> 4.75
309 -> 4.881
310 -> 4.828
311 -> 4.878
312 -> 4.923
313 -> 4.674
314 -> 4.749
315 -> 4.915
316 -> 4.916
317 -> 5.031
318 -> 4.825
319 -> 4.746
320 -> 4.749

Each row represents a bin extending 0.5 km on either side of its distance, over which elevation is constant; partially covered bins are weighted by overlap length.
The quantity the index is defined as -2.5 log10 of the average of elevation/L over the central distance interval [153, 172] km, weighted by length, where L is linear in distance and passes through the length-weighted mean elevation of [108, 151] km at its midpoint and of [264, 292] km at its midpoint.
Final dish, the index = 0.27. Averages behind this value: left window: 4.64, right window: 4.88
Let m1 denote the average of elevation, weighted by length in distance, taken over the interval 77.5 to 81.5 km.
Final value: 4.21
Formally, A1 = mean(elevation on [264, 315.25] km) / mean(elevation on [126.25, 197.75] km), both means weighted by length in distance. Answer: 1.13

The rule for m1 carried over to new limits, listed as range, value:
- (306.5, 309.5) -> 4.77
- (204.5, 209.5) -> 4.62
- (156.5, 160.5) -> 4.28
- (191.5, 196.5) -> 4.66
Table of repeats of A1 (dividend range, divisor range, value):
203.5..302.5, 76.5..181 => 1.12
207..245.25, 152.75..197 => 1.25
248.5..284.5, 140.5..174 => 1.16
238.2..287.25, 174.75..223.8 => 1.00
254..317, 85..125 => 1.04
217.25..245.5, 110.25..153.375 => 1.13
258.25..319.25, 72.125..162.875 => 1.07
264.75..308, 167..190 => 1.18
